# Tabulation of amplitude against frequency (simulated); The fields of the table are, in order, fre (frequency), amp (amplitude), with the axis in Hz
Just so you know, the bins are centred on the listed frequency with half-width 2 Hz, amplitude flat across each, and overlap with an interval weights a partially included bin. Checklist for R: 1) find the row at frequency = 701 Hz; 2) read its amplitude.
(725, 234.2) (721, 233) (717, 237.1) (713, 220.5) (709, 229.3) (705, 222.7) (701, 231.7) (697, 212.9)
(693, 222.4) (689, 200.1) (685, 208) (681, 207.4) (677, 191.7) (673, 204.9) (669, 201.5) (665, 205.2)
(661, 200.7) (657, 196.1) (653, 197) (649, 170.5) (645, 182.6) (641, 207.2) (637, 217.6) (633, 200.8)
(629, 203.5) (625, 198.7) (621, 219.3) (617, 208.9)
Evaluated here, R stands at 231.7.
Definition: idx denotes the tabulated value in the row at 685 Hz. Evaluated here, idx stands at 208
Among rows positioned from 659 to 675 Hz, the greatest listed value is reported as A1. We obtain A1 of 205.2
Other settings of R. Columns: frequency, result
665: 205.2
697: 212.9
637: 217.6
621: 219.3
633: 200.8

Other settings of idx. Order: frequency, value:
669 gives 201.5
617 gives 208.9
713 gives 220.5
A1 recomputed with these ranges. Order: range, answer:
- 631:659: 217.6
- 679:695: 222.4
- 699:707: 231.7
